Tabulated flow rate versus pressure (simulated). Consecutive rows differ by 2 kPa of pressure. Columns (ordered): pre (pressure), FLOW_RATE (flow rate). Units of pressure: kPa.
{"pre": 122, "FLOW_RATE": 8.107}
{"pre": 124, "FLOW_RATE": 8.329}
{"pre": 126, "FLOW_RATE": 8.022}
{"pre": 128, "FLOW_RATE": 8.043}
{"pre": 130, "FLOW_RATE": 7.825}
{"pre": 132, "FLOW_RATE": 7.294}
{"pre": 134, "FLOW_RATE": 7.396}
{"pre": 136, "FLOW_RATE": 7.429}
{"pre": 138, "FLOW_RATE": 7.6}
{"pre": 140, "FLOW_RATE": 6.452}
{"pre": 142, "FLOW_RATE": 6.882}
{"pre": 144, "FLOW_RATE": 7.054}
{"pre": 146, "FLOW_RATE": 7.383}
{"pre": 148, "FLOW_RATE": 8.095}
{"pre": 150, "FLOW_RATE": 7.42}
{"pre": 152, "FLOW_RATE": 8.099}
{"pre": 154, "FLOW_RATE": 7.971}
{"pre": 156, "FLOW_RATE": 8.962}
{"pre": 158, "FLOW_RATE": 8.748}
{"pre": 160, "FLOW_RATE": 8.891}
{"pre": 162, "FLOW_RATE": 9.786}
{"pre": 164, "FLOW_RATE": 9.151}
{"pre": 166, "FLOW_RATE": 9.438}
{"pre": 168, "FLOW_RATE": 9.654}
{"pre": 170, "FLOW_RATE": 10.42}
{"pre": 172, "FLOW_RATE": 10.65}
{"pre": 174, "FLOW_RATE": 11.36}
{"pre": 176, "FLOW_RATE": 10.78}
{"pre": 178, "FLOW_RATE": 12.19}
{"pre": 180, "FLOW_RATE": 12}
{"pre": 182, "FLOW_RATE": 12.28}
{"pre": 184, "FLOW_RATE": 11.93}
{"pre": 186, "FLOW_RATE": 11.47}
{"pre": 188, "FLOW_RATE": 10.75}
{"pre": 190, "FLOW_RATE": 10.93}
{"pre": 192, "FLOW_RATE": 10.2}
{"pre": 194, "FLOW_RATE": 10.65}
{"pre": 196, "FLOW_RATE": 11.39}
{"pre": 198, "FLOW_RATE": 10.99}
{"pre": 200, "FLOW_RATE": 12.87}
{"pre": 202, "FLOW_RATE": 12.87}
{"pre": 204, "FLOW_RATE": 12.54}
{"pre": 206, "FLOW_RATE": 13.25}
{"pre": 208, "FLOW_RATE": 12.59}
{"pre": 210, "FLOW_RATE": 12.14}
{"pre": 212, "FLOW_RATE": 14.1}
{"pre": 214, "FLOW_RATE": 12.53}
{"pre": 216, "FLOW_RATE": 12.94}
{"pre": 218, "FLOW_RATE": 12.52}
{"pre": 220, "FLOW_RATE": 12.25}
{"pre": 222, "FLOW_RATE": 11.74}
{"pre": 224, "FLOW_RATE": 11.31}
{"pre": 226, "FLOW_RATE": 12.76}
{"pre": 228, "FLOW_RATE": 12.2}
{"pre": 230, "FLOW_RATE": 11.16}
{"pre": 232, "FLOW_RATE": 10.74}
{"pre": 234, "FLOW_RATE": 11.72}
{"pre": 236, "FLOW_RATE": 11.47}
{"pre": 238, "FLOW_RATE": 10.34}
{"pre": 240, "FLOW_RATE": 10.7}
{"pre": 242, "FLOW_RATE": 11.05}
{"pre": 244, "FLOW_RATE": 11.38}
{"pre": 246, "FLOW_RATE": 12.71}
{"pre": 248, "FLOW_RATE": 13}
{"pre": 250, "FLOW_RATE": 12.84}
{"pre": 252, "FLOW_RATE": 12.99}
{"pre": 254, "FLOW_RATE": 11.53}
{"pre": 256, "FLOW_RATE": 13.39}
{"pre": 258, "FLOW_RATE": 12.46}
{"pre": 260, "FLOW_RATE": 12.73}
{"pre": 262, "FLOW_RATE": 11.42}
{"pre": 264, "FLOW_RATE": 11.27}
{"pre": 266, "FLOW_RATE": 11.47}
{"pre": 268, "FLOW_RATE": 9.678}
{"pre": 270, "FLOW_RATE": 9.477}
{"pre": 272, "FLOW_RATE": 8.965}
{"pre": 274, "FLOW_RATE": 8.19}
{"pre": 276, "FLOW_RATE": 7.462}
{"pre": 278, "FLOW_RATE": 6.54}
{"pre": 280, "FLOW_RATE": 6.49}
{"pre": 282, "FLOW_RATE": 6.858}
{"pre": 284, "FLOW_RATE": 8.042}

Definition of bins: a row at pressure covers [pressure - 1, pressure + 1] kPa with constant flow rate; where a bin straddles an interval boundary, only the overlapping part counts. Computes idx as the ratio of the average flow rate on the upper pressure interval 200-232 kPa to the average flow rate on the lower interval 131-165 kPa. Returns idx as 1.57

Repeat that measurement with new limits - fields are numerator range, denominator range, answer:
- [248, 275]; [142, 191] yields 1.16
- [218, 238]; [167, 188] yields 1.04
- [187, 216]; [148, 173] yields 1.33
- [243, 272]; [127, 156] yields 1.56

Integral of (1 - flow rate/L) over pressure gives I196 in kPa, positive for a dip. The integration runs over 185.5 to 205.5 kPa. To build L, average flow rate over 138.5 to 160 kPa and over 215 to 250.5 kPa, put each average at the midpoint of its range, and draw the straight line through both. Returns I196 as -3.0 kPa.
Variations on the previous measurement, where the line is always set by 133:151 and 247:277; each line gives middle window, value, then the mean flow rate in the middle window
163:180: -4.72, 10.5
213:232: -4.29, 12.1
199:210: -4.11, 12.8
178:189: -3.98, 11.7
